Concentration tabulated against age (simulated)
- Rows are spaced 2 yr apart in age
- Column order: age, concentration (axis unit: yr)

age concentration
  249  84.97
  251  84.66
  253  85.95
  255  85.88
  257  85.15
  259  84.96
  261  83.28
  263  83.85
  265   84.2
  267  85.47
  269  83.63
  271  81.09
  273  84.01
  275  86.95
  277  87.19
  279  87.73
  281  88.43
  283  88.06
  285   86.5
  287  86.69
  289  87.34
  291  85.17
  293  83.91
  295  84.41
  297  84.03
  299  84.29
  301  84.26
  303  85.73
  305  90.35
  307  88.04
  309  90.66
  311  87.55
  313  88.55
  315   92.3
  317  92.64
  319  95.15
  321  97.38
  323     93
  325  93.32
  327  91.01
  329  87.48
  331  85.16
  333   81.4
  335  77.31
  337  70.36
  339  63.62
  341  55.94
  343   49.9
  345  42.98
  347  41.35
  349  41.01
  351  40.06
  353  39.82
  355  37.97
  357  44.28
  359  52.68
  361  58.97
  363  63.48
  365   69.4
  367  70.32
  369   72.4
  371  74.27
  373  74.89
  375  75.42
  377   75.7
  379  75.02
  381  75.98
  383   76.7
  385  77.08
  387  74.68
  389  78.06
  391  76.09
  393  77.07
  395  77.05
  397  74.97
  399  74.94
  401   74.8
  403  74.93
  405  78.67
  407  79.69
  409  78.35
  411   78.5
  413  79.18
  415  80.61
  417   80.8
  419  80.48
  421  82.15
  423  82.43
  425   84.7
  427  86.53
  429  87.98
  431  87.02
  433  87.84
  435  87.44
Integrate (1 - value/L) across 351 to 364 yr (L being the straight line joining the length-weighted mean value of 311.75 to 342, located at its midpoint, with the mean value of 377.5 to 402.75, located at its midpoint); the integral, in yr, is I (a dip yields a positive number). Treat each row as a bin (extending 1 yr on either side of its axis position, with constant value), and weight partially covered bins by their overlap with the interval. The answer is 5.1 yr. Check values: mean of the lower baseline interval 84.3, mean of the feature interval 48.8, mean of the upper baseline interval 76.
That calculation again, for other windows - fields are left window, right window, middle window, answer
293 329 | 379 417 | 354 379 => 5.2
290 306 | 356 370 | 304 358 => 1.4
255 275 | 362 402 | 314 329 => -2.6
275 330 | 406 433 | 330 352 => 7.0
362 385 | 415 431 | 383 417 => 0.6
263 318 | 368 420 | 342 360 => 8.4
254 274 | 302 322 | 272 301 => 0.4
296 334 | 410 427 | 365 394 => 3.2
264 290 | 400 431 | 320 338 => -0.5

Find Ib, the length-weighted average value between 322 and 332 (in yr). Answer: 90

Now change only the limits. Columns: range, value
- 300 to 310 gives 87.8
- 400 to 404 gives 74.9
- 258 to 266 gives 84.1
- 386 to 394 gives 76.5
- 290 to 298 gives 84.4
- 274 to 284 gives 87.7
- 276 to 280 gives 87.5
